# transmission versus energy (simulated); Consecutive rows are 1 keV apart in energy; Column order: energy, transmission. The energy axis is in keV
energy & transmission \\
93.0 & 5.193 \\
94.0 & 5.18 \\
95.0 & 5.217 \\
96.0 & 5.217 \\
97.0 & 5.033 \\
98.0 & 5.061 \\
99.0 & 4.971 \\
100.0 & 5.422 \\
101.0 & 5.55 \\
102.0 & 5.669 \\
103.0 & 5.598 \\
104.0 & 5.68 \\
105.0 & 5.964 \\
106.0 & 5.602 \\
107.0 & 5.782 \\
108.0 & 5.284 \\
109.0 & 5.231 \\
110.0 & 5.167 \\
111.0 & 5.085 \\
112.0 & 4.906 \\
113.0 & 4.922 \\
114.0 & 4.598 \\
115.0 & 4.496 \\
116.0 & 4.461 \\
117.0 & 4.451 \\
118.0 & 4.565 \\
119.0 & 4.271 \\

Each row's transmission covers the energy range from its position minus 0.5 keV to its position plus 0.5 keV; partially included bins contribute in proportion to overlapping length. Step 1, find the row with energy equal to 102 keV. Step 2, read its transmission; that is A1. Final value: 5.669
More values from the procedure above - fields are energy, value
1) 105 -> 5.964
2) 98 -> 5.061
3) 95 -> 5.217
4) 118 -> 4.565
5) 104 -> 5.68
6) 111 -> 5.085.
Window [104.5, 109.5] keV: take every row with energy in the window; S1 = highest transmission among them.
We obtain 5.964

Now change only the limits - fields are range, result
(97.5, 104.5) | 5.68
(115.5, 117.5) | 4.461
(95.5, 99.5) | 5.217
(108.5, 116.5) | 5.231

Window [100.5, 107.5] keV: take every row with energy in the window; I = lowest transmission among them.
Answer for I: 5.55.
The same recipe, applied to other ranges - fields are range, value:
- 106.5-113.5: 4.906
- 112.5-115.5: 4.496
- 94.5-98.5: 5.033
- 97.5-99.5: 4.971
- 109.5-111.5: 5.085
